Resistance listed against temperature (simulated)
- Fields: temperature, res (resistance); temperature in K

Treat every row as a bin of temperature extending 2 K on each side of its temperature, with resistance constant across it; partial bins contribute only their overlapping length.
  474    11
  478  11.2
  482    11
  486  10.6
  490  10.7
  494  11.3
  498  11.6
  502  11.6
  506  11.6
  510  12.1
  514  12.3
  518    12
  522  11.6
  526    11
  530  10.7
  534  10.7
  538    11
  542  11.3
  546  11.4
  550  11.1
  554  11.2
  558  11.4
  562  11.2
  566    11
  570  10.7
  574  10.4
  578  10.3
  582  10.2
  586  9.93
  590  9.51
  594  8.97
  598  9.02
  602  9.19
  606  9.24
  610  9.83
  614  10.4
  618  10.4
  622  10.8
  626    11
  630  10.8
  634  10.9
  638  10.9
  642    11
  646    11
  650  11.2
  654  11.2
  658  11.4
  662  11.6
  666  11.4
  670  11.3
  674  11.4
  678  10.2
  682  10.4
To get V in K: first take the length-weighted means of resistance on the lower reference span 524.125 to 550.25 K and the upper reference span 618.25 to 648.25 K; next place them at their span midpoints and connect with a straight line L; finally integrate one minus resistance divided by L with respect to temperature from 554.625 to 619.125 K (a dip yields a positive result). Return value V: 4.88 K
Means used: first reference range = 11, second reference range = 10.9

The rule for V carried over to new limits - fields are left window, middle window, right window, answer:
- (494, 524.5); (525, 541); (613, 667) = 1.1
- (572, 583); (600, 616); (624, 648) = 1.5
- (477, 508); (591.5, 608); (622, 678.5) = 3.0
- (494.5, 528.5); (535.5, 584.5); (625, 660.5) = 2.3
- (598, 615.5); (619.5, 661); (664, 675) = -2.0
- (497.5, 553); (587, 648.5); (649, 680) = 5.9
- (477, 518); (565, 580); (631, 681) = 0.9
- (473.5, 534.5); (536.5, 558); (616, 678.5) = 0.0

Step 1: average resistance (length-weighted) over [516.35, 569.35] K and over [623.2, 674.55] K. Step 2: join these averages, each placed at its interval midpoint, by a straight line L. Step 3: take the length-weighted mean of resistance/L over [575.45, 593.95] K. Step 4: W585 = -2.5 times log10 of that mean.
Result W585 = 0.132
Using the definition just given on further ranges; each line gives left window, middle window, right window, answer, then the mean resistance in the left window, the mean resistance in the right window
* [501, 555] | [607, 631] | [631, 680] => 0.07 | 11.4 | 11.1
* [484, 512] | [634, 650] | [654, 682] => 0.02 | 11.4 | 11.2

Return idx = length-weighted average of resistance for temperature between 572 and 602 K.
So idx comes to 9.72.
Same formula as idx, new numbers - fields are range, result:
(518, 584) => 11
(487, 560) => 11.4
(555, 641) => 10.3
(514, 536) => 11.3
